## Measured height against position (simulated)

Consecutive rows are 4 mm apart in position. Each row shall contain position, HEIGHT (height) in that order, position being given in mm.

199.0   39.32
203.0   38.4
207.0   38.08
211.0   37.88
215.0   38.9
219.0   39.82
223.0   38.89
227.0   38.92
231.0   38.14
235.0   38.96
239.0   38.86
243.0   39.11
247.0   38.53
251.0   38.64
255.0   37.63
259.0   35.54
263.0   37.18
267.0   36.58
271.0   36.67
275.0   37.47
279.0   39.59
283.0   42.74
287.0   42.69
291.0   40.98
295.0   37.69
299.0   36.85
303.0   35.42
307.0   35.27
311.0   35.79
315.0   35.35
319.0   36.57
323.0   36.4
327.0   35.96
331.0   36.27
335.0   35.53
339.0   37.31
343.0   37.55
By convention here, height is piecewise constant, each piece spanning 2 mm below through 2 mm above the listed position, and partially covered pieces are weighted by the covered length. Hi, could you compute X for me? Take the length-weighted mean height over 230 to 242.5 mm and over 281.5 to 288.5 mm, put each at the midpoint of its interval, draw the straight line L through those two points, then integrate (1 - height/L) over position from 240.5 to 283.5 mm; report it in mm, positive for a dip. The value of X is 3.0 mm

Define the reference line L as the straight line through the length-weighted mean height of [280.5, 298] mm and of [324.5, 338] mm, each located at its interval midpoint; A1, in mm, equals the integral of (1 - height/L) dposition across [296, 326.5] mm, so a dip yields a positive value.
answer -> 1.8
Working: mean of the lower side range 40.7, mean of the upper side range 36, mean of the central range 36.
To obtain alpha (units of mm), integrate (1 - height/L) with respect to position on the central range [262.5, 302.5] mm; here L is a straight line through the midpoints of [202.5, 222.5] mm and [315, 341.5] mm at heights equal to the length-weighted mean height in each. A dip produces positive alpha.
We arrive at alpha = -1.7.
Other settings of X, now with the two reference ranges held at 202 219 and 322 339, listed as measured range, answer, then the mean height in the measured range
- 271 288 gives -1.3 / 40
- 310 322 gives 0.2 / 36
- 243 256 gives -0.2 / 38.4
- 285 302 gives -1.1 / 39.3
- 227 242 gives -0.3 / 38.7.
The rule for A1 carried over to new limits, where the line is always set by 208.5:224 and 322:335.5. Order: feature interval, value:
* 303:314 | 0.32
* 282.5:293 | -1.41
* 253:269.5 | 0.44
